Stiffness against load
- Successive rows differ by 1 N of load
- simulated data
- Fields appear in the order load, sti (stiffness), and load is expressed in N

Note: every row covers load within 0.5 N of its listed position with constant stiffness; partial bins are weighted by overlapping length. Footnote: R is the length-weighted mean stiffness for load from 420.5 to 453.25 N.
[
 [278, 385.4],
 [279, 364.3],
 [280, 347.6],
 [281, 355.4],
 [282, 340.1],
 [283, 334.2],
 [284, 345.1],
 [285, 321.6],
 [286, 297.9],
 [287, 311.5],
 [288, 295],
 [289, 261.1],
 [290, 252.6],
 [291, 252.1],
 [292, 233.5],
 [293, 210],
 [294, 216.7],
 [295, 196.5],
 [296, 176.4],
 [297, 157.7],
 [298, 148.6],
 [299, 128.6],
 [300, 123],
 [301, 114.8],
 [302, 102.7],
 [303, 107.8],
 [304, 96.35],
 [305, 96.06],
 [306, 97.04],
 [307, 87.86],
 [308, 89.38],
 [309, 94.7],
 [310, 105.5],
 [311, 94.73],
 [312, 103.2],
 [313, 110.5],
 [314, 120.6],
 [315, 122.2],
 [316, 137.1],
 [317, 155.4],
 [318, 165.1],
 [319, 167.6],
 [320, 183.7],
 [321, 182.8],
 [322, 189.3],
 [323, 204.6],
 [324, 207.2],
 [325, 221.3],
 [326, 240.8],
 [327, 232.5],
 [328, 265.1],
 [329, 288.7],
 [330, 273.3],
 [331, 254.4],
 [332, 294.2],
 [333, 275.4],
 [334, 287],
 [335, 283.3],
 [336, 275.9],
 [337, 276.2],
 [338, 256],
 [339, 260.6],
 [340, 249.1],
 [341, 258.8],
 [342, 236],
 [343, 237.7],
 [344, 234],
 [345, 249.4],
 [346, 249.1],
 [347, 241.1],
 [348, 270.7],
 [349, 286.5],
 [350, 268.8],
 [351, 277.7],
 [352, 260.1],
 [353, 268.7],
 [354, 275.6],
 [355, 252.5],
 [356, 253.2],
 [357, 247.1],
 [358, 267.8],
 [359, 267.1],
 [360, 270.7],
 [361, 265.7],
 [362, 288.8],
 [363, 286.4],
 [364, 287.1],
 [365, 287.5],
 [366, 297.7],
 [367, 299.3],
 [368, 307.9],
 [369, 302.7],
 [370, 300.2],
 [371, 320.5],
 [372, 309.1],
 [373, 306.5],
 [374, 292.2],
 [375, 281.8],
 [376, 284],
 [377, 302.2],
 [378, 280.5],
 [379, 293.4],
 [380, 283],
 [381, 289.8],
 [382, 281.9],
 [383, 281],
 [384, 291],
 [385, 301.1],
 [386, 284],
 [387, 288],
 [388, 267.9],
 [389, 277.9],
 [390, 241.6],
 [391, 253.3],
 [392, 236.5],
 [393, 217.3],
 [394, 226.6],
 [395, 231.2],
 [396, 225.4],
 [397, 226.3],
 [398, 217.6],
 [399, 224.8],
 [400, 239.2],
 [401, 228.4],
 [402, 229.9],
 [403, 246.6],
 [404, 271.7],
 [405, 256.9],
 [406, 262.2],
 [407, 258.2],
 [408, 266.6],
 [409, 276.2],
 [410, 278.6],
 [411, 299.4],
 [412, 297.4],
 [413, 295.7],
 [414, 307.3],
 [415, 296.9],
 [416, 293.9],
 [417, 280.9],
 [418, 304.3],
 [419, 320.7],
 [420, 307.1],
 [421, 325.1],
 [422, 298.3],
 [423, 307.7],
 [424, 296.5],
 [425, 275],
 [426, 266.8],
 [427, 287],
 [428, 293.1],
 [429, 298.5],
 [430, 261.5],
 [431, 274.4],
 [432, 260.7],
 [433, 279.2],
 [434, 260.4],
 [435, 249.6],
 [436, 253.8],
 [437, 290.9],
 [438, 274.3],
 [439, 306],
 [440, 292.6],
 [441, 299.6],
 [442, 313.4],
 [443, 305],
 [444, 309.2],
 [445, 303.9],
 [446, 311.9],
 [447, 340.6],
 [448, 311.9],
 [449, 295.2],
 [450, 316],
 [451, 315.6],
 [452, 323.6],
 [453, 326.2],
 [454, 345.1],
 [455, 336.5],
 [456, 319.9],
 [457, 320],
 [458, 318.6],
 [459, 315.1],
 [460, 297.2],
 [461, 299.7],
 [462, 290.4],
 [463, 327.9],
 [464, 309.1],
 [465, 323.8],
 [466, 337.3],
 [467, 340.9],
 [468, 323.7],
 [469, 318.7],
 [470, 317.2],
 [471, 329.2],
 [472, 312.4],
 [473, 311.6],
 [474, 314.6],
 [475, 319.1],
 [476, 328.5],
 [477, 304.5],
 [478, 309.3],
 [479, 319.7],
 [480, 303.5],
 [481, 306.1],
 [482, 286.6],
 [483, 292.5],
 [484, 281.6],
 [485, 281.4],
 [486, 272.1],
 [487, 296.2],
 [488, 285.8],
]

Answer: 294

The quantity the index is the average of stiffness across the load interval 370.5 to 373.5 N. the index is 312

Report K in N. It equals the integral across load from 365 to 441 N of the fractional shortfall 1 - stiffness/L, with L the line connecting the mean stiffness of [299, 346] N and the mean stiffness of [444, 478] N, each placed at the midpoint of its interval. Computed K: -4.4 N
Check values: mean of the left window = 189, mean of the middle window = 277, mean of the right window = 318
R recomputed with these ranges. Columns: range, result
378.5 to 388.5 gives 286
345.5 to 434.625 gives 275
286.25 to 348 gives 198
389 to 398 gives 234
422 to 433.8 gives 282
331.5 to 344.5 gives 263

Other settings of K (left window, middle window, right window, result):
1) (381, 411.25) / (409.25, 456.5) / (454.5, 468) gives -1.09 N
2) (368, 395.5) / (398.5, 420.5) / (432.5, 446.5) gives 0.73 N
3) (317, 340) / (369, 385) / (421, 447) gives -1.97 N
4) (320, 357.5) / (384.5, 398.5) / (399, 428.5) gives 1.16 N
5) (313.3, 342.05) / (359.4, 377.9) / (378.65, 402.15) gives -3.63 N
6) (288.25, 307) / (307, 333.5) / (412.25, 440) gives 0.95 N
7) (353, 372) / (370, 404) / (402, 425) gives 2.21 N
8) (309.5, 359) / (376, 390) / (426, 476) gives -1.33 N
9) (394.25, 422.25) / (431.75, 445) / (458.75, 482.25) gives 0.28 N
